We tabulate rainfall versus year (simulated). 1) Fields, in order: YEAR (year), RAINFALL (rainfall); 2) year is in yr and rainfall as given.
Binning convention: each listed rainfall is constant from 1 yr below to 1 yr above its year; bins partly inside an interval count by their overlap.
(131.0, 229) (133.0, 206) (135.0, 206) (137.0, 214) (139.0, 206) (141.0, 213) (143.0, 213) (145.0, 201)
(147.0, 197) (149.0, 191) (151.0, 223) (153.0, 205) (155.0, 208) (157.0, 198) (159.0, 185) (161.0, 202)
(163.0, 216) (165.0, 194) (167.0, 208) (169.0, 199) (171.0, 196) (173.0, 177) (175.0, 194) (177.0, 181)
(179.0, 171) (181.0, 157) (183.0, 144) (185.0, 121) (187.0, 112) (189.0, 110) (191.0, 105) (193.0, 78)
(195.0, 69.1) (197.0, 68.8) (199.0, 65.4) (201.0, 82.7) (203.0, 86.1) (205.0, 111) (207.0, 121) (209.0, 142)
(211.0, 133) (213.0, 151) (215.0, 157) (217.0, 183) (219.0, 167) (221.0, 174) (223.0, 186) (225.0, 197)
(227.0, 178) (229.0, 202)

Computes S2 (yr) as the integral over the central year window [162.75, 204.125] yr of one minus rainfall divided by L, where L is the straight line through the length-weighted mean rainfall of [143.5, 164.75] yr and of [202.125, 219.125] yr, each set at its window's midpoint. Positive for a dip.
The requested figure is 8.3 yr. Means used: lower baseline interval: 203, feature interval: 138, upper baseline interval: 138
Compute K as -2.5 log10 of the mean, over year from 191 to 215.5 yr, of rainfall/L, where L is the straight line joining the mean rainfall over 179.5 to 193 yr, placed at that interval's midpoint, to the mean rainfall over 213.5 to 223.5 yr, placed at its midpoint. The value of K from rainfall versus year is 0.40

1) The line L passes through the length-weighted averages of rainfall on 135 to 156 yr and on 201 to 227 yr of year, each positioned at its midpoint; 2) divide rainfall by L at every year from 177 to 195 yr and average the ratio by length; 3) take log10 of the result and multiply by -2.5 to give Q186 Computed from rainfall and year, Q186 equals 0.360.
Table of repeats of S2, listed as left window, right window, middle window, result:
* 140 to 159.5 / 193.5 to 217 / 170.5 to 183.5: -1.3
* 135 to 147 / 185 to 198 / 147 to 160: -1.6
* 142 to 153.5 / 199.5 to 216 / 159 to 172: -1.5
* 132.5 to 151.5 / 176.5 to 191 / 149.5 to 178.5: -4.8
